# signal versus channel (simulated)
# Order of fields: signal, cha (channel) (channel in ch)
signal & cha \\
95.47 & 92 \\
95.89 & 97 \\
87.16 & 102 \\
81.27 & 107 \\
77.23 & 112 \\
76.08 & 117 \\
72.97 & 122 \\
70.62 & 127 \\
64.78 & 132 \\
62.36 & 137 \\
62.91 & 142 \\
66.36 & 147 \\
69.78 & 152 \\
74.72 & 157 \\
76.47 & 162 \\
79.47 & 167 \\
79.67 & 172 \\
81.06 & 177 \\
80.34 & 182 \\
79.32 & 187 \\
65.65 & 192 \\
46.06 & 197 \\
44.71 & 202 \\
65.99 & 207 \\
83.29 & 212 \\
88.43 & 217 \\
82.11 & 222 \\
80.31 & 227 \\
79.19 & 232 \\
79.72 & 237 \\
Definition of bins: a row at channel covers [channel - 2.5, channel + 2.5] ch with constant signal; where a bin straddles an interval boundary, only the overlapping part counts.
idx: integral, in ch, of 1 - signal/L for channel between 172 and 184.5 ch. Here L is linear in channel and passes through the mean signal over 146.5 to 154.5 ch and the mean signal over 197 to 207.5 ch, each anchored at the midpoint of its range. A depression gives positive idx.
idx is -4.5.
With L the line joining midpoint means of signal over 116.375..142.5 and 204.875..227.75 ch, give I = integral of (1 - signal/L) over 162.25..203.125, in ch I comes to 2.4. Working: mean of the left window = 68.1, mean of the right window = 80.2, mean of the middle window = 70.8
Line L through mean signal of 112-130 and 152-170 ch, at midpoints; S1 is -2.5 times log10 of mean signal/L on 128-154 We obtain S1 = 0.14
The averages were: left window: 73.5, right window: 76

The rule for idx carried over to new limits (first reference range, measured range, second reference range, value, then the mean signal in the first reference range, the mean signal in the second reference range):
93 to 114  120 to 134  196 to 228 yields 2.3 ch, 86.3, 70.8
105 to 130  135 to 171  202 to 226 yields 2.3 ch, 75.3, 76.3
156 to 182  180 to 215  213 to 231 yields 6.3 ch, 78.7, 83.2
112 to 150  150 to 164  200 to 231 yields -0.6 ch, 68.6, 74.9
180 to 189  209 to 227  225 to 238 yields -0.8 ch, 79.8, 79.7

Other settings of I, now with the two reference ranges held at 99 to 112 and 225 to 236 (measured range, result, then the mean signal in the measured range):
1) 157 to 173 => 0.7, 77.8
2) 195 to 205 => 4.2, 46.4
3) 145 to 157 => 1.8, 69.5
